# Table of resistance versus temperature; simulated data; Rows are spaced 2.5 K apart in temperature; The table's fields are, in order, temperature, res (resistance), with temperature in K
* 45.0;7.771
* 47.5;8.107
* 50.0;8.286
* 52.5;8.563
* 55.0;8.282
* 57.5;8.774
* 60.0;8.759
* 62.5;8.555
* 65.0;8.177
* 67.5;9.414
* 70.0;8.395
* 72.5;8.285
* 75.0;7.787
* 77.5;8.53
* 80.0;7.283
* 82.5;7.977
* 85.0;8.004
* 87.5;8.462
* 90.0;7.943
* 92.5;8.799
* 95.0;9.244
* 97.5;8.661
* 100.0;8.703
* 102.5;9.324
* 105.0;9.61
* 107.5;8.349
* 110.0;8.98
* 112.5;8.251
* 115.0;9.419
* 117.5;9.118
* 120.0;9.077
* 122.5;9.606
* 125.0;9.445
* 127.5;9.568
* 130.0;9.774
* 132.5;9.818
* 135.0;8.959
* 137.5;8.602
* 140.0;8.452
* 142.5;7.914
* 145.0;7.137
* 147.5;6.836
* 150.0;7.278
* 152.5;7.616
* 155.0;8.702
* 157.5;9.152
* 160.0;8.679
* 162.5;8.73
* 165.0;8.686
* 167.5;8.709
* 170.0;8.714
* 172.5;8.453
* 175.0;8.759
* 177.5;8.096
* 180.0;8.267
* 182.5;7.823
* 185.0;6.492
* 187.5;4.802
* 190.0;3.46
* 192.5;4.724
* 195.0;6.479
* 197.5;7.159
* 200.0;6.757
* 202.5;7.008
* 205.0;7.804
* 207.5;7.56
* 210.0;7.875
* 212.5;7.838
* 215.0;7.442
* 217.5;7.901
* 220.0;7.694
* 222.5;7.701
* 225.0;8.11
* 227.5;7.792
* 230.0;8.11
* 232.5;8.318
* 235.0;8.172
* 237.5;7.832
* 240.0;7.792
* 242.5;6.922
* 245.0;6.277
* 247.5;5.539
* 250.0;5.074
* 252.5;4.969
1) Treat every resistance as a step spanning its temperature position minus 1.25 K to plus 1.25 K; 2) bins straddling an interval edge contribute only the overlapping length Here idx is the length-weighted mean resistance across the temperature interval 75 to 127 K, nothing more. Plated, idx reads 8.73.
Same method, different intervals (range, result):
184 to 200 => 5.6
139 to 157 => 7.75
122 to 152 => 8.57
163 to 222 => 7.35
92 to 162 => 8.75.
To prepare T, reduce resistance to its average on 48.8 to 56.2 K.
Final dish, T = 8.38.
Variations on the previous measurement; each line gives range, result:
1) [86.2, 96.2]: 8.61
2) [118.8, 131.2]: 9.49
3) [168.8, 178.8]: 8.5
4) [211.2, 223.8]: 7.72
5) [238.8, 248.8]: 6.62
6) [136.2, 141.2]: 8.53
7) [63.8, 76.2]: 8.42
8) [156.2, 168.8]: 8.79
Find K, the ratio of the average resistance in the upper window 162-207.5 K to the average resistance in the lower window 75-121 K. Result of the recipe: 0.84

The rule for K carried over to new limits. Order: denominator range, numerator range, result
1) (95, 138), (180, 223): 0.75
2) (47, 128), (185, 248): 0.82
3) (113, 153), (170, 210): 0.81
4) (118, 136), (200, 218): 0.80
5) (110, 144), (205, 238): 0.87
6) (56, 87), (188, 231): 0.85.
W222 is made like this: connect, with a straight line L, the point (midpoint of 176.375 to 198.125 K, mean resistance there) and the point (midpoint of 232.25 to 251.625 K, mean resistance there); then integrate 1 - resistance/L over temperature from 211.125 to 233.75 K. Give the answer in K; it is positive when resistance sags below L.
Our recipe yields -4.0 K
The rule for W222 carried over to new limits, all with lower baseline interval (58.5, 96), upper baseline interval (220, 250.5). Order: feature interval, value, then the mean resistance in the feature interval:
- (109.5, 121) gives -1.2 K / 8.97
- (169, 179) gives -0.9 K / 8.49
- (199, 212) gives 0.2 K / 7.44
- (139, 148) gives 0.4 K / 7.62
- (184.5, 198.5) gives 4.0 K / 5.44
